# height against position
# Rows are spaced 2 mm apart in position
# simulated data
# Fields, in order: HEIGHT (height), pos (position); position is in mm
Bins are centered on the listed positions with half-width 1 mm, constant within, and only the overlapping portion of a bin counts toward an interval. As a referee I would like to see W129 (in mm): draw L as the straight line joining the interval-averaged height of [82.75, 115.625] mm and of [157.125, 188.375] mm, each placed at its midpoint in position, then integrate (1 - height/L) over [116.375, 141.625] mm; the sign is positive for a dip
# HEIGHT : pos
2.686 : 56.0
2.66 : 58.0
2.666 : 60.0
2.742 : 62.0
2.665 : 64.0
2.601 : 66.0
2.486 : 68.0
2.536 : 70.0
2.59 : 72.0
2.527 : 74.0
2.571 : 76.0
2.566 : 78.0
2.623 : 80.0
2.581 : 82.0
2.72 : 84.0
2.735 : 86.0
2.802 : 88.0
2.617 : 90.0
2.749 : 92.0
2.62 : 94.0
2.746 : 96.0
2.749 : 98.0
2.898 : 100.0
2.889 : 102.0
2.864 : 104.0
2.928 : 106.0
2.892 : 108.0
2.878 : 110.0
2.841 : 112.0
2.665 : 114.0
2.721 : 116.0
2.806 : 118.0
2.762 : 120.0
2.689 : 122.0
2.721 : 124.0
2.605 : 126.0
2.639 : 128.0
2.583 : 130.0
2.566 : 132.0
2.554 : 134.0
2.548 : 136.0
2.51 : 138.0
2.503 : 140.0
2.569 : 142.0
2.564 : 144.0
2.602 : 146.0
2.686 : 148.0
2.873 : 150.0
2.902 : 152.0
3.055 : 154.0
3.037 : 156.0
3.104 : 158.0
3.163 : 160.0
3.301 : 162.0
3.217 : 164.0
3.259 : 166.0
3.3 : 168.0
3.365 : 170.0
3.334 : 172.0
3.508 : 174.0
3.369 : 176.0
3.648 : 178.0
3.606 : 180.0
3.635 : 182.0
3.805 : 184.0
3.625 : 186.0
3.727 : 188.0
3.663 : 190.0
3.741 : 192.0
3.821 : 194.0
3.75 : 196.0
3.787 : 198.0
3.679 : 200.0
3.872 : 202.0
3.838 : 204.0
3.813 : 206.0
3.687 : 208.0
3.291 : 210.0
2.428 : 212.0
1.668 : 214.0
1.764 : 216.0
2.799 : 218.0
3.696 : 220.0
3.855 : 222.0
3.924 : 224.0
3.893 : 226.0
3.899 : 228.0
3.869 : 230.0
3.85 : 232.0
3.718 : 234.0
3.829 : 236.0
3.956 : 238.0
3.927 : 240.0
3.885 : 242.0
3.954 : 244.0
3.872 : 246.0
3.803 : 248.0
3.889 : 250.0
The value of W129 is 3.47 mm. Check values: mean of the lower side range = 2.78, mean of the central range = 2.62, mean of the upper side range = 3.43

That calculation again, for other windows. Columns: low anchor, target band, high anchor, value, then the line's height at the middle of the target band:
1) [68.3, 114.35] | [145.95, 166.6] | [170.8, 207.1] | 2.01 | 3.36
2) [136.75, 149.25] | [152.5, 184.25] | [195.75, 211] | -2.94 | 3.05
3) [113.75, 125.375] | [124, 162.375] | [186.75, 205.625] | 3.82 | 3.05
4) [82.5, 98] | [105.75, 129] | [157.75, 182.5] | 1.39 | 2.94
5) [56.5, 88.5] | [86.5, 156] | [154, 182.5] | 5.81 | 2.99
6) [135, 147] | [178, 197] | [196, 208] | -1.18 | 3.49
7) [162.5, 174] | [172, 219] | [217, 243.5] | 1.26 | 3.52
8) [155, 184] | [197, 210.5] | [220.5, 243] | -0.31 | 3.64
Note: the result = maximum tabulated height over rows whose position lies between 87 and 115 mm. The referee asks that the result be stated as 2.928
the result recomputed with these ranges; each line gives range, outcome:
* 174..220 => 3.872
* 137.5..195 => 3.821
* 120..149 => 2.762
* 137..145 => 2.569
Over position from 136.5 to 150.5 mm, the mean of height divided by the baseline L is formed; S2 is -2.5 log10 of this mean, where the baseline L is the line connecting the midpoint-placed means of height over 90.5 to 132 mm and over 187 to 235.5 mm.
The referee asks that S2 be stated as 0.15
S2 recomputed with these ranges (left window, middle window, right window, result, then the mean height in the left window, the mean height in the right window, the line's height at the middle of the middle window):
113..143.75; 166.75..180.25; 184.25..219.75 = -0.12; 2.63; 3.37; 3.08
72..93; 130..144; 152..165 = 0.17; 2.65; 3.13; 2.99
